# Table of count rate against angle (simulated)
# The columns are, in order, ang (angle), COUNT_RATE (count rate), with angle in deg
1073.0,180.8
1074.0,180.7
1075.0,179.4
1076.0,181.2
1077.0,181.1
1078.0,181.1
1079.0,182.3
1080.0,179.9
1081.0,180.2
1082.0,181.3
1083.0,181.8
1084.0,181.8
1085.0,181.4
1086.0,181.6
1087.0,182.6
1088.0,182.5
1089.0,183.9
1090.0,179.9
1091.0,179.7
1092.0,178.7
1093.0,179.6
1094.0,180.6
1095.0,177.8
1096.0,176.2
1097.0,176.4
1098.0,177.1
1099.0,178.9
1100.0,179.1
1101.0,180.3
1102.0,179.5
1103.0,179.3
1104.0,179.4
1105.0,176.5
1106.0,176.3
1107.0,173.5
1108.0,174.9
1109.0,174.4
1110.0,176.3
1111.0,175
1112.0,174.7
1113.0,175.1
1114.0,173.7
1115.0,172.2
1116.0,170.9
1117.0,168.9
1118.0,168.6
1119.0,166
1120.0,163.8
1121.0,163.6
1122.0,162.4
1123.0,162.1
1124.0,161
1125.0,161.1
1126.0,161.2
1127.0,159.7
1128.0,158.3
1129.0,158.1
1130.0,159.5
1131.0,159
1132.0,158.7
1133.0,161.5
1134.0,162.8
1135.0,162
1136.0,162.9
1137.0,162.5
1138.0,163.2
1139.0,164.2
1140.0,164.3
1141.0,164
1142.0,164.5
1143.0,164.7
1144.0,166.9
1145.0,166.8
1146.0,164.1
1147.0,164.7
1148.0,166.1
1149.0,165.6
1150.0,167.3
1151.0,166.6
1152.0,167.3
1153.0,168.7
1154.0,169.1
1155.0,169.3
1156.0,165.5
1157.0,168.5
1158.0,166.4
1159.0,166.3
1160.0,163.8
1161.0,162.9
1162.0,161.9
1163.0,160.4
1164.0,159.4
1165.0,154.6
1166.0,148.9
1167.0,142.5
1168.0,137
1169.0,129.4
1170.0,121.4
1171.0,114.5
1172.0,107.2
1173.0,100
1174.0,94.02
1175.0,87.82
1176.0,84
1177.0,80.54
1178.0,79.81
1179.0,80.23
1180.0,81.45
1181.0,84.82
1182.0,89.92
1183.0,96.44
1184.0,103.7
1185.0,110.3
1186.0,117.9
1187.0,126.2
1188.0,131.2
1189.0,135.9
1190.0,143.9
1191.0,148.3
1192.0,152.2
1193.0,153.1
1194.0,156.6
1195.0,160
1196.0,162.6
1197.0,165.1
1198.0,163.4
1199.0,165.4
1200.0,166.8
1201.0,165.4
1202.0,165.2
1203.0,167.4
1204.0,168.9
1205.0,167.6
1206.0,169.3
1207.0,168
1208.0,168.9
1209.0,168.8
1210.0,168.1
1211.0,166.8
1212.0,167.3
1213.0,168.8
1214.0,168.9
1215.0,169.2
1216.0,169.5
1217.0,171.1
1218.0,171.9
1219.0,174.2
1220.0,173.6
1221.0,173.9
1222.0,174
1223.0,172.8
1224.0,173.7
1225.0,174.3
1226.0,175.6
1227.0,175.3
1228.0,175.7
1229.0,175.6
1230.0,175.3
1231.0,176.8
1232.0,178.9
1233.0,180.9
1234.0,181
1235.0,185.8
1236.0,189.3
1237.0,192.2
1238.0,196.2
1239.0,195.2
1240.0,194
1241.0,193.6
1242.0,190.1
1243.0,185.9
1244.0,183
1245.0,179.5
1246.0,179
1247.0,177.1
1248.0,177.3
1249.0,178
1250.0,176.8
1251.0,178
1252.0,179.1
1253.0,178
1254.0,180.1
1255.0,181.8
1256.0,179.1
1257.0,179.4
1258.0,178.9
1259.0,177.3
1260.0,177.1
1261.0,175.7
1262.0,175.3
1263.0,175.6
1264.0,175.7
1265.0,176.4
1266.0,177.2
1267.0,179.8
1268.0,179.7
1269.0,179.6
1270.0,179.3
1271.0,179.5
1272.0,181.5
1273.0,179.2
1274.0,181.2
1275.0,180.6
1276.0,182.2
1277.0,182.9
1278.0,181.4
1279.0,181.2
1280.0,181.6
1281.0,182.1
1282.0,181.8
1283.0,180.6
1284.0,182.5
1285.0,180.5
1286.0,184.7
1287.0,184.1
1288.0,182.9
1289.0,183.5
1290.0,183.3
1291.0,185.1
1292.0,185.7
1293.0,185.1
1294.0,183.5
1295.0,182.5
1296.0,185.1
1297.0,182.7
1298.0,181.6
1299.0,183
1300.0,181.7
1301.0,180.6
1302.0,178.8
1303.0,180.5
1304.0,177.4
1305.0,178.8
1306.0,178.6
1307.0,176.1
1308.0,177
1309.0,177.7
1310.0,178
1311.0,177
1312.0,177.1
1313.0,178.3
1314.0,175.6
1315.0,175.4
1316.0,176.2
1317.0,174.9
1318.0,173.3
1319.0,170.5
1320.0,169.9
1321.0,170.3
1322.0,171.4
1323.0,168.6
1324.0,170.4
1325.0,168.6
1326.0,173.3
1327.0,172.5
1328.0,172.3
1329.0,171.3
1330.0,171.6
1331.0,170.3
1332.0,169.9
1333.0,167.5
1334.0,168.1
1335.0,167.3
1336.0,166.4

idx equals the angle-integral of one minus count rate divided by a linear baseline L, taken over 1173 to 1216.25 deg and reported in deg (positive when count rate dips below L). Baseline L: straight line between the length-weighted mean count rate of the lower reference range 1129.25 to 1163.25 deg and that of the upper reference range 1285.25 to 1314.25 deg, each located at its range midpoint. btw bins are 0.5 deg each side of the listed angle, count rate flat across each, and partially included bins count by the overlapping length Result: 7.8 deg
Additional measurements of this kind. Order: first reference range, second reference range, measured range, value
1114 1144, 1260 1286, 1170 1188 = 7.6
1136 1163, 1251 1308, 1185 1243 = 1.5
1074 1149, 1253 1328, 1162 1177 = 4.3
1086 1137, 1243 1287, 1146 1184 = 8.5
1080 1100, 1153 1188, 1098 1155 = -4.6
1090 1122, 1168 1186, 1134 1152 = -4.0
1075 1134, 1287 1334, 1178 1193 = 5.2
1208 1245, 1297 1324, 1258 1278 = -0.2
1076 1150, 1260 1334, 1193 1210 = 0.9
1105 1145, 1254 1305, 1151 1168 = 0.8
